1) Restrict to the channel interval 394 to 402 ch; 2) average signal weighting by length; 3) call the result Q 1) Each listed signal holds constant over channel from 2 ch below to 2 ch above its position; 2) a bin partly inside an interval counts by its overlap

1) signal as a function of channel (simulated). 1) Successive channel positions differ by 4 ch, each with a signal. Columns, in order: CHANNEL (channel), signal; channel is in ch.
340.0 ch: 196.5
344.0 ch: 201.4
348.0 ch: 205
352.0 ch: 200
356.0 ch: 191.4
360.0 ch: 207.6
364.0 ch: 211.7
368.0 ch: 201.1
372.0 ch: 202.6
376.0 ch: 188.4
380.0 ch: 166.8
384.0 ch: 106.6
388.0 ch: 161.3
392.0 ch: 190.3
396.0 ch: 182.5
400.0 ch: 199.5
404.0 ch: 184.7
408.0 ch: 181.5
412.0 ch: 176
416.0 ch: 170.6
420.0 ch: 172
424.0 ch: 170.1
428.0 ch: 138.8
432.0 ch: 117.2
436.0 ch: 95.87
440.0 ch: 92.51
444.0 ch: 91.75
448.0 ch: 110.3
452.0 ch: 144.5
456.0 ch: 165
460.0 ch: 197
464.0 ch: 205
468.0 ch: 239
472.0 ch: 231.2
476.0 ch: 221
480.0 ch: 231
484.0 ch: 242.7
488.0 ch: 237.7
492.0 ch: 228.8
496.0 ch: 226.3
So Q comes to 191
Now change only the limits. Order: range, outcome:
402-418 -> 178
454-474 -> 207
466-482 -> 231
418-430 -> 160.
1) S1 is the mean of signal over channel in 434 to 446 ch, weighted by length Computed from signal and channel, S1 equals 93.4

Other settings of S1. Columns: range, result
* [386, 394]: 176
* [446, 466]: 164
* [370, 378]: 196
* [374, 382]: 178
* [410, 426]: 172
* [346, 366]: 203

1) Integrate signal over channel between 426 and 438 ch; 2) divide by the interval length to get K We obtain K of 117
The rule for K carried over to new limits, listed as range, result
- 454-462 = 181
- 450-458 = 155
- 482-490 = 240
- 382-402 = 168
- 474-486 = 232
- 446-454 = 127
